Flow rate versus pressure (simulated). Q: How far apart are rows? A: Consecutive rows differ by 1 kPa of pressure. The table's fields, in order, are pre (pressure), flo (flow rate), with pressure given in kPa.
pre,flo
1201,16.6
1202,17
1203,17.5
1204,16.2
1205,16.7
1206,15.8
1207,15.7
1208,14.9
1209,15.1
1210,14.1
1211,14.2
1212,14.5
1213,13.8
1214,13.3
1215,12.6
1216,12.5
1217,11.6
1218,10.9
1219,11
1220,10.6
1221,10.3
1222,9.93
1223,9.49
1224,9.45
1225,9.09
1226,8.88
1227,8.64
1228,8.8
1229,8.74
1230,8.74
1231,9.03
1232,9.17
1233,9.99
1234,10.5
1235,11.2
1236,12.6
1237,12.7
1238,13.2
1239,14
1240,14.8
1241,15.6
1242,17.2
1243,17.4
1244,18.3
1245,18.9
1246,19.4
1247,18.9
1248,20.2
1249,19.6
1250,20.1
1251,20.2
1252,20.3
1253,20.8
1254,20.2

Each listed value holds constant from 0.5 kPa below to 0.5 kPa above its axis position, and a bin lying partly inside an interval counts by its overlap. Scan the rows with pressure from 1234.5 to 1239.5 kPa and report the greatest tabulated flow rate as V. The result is 14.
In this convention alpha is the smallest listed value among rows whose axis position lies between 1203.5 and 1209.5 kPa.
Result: 14.9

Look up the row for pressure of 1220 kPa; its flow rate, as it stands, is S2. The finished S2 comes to 10.6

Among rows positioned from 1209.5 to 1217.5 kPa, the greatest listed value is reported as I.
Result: 14.5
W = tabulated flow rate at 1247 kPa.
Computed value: 18.9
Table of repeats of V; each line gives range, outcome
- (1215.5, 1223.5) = 12.5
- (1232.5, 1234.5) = 10.5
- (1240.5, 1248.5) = 20.2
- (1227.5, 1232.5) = 9.17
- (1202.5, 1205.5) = 17.5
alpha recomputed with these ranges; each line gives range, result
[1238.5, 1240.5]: 14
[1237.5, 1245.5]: 13.2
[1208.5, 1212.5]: 14.1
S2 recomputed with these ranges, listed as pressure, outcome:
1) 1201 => 16.6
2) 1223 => 9.49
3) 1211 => 14.2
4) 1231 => 9.03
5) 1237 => 12.7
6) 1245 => 18.9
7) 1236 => 12.6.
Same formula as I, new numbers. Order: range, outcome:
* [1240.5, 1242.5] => 17.2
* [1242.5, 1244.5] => 18.3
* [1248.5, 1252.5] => 20.3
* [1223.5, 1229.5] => 9.45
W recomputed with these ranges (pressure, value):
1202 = 17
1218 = 10.9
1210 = 14.1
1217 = 11.6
